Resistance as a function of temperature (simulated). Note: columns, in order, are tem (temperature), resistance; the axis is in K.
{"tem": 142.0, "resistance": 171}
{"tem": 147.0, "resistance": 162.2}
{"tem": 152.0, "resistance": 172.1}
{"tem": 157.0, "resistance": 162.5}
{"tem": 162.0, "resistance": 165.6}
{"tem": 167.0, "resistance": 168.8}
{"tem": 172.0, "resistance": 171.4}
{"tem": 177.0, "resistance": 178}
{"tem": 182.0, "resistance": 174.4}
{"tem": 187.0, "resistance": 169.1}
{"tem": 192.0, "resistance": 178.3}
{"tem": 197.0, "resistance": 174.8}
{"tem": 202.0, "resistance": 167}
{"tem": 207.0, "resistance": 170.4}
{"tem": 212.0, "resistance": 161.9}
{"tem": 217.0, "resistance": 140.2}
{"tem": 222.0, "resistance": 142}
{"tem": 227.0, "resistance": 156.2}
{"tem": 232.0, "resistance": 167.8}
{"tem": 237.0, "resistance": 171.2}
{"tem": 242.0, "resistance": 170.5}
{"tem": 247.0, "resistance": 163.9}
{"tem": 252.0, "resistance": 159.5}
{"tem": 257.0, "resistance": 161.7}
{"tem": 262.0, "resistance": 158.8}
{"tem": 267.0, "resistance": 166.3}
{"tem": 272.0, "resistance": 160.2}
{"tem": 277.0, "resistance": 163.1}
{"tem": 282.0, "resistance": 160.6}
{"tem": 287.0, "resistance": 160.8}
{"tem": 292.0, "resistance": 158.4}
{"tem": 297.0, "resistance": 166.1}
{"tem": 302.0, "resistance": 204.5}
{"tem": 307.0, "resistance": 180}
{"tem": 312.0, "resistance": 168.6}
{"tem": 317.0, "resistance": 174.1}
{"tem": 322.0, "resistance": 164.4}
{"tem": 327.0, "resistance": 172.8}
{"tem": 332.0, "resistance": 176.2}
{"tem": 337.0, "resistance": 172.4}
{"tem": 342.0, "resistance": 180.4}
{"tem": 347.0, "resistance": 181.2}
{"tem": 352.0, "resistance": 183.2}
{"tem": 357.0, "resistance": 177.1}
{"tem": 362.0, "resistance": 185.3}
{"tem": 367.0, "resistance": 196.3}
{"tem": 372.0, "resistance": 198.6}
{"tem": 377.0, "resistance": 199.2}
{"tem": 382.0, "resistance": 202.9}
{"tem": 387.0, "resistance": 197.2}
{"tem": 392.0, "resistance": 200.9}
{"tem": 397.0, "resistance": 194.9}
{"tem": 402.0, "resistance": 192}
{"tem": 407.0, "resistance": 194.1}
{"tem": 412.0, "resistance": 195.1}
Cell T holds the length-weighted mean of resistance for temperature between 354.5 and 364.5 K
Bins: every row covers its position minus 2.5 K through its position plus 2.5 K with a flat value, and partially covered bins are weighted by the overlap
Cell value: 181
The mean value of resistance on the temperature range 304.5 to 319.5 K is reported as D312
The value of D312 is 174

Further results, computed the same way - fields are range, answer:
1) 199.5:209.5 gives 169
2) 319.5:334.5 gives 171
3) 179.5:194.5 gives 174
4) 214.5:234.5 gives 152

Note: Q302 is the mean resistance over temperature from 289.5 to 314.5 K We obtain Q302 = 176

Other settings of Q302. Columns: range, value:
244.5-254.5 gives 162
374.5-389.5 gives 200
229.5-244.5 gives 170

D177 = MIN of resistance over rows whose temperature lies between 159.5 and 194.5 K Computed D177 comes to 165.6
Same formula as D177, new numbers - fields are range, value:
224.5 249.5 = 156.2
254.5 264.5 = 158.8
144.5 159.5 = 162.2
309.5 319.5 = 168.6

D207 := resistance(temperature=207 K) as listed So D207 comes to 170.4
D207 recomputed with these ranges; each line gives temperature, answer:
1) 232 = 167.8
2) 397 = 194.9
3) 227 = 156.2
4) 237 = 171.2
